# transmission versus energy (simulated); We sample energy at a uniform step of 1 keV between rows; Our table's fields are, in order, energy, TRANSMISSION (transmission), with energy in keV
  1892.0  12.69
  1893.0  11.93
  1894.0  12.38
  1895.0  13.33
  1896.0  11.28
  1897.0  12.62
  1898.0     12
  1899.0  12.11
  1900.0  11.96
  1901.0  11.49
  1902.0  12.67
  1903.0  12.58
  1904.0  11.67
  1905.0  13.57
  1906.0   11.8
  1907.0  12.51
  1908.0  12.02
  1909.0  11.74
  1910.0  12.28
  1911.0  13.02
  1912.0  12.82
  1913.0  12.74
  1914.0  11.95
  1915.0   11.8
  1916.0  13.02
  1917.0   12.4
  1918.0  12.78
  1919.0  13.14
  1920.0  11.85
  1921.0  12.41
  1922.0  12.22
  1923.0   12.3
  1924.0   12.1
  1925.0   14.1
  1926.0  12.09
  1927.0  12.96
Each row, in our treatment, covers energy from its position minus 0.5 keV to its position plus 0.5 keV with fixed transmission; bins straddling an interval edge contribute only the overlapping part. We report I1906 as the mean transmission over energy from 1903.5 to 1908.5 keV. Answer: 12.3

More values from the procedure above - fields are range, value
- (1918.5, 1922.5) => 12.4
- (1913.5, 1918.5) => 12.4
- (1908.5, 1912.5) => 12.5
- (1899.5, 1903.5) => 12.2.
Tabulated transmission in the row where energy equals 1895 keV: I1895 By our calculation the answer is 13.33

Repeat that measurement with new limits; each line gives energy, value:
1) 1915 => 11.8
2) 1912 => 12.82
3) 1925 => 14.1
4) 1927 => 12.96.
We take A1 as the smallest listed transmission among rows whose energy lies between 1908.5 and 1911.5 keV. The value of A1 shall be 11.74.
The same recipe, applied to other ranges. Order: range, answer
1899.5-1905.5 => 11.49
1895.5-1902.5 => 11.28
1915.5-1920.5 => 11.85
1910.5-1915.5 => 11.8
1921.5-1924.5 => 12.1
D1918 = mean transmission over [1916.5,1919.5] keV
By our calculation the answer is 12.8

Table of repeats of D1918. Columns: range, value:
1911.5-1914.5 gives 12.5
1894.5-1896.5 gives 12.3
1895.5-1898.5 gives 12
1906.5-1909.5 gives 12.1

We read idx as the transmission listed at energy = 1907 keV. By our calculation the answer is 12.51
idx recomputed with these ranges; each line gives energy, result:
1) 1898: 12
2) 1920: 11.85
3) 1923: 12.3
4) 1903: 12.58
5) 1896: 11.28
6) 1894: 12.38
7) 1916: 13.02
